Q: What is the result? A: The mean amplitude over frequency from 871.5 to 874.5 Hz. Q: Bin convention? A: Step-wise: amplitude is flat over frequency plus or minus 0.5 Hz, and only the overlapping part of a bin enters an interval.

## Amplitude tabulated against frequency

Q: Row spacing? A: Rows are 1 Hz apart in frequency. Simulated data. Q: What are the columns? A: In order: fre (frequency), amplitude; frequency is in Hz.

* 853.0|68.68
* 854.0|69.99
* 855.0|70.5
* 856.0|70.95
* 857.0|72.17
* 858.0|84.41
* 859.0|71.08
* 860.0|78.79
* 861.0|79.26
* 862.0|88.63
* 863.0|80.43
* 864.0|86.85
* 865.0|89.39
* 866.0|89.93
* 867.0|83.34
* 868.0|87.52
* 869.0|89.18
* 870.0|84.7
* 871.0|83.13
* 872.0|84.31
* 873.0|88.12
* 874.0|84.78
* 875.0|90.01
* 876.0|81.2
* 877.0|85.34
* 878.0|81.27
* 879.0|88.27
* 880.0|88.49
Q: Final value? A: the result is 85.7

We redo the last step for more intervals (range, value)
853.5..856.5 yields 70.5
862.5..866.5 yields 86.7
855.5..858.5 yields 75.8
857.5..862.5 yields 80.4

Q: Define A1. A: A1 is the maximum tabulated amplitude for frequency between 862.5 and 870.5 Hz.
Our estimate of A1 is 89.93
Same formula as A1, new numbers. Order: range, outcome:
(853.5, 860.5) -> 84.41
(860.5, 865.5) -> 89.39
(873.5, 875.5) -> 90.01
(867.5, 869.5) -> 89.18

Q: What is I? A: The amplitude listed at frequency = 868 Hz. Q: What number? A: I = 87.52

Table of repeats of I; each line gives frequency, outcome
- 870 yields 84.7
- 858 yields 84.41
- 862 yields 88.63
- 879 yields 88.27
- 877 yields 85.34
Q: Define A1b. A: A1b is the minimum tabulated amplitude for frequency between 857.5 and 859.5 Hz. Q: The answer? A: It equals 71.08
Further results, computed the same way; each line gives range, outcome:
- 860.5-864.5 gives 79.26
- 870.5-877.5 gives 81.2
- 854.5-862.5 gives 70.5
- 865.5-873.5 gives 83.13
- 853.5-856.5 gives 69.99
